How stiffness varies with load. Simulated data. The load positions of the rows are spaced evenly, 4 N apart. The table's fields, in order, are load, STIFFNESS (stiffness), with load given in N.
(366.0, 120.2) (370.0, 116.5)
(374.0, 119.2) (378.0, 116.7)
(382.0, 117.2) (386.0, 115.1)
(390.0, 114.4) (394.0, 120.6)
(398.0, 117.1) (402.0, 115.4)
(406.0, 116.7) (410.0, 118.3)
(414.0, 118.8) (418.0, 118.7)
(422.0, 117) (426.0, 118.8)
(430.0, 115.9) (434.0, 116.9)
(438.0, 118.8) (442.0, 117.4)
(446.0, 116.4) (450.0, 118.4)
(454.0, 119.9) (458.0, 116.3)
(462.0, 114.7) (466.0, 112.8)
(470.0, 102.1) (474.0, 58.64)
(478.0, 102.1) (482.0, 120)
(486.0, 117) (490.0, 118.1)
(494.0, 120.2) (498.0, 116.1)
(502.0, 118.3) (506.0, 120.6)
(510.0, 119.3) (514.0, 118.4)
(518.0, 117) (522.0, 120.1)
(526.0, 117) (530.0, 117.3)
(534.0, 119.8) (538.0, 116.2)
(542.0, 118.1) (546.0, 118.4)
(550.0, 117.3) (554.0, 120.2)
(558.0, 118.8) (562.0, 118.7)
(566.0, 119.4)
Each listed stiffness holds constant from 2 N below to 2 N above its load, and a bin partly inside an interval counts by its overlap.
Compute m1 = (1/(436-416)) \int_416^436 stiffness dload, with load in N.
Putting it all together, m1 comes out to 117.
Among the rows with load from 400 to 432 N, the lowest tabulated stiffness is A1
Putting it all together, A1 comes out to 115.4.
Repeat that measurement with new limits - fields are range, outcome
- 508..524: 117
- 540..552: 117.3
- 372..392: 114.4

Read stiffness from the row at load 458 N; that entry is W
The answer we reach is 116.3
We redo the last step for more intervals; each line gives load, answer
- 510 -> 119.3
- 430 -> 115.9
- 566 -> 119.4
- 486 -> 117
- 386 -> 115.1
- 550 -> 117.3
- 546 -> 118.4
